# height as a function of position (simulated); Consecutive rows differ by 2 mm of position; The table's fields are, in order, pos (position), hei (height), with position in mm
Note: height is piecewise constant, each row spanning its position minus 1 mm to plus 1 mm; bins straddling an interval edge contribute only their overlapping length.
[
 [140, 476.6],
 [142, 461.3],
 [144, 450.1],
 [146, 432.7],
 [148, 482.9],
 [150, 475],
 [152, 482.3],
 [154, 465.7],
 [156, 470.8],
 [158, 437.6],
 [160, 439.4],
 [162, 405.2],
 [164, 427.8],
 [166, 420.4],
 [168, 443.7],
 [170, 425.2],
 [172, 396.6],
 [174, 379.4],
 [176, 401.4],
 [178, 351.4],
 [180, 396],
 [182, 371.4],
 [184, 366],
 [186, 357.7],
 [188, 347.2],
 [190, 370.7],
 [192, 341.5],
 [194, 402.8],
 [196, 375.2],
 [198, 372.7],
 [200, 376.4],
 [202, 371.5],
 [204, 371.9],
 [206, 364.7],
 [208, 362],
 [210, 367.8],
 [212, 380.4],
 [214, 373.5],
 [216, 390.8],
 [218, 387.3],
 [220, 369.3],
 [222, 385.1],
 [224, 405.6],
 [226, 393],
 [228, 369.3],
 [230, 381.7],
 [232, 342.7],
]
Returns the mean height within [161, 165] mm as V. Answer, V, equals 416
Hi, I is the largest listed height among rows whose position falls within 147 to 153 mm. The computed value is 482.9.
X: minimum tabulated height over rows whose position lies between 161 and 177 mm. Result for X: 379.4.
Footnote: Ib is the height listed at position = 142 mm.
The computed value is 461.3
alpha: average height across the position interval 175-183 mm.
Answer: 380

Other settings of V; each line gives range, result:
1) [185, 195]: 364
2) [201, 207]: 369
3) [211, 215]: 377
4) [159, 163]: 422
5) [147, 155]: 476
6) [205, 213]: 369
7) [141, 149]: 457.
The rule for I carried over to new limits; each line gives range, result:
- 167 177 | 443.7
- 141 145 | 461.3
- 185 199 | 402.8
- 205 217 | 390.8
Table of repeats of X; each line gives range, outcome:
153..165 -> 405.2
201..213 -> 362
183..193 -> 341.5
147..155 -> 465.7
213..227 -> 369.3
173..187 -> 351.4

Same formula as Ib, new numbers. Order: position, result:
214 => 373.5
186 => 357.7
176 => 401.4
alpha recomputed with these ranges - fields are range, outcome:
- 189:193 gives 356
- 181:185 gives 369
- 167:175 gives 411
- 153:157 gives 468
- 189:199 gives 373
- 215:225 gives 388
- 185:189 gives 352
